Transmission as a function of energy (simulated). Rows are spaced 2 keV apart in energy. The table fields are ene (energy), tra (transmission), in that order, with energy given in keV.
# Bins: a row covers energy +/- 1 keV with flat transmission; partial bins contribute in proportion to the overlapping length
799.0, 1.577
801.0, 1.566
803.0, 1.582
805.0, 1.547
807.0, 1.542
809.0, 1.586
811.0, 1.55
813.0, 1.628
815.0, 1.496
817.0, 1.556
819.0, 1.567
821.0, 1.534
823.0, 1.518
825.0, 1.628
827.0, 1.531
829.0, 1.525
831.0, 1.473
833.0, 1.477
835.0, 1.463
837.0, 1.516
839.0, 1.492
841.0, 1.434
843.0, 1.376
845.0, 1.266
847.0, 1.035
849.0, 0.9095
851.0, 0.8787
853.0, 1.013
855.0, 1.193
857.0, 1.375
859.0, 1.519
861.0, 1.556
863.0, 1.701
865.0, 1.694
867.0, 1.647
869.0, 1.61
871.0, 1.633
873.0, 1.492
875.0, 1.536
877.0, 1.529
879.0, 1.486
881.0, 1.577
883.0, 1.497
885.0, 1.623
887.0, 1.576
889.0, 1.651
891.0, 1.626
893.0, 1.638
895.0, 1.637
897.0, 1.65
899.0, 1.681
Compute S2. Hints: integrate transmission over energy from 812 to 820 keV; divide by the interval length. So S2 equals 1.56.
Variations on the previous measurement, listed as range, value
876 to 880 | 1.51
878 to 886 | 1.55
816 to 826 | 1.56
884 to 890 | 1.62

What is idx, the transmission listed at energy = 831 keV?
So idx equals 1.473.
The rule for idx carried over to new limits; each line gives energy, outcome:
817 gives 1.556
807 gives 1.542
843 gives 1.376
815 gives 1.496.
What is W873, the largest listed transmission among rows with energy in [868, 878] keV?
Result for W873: 1.633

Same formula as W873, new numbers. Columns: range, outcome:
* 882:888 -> 1.623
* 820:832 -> 1.628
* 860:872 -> 1.701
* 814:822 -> 1.567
